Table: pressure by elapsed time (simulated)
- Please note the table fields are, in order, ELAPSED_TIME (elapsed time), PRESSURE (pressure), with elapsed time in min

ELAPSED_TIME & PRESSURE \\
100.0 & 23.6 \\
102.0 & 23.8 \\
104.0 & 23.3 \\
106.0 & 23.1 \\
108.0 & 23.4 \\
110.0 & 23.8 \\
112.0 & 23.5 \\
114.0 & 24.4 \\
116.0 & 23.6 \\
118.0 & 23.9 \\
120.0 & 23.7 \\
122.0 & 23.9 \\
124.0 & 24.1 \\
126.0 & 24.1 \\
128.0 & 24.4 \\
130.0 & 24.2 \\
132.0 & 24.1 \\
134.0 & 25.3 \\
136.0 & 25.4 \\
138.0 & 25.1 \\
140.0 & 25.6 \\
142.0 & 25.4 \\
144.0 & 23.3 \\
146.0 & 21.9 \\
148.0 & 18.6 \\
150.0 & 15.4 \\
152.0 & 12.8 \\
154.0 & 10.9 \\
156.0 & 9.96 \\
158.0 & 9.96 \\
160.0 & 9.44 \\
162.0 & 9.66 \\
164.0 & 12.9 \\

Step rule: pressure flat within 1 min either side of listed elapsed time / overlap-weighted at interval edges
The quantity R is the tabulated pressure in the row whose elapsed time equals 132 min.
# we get 24.1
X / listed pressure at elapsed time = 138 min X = 25.1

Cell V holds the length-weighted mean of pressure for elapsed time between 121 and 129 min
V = 24.1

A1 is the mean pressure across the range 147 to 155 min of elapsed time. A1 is 14.4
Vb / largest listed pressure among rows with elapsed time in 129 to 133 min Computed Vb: 24.2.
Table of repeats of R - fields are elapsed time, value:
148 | 18.6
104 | 23.3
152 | 12.8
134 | 25.3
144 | 23.3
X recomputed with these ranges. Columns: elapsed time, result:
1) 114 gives 24.4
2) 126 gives 24.1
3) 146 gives 21.9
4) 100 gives 23.6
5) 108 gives 23.4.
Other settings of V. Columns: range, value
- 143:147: 22.6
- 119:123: 23.8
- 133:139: 25.3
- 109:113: 23.6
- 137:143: 25.4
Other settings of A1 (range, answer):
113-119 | 24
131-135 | 24.7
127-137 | 24.7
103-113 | 23.4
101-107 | 23.4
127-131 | 24.3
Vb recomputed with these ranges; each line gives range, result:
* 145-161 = 21.9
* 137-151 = 25.6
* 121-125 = 24.1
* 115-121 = 23.9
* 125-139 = 25.4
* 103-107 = 23.3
